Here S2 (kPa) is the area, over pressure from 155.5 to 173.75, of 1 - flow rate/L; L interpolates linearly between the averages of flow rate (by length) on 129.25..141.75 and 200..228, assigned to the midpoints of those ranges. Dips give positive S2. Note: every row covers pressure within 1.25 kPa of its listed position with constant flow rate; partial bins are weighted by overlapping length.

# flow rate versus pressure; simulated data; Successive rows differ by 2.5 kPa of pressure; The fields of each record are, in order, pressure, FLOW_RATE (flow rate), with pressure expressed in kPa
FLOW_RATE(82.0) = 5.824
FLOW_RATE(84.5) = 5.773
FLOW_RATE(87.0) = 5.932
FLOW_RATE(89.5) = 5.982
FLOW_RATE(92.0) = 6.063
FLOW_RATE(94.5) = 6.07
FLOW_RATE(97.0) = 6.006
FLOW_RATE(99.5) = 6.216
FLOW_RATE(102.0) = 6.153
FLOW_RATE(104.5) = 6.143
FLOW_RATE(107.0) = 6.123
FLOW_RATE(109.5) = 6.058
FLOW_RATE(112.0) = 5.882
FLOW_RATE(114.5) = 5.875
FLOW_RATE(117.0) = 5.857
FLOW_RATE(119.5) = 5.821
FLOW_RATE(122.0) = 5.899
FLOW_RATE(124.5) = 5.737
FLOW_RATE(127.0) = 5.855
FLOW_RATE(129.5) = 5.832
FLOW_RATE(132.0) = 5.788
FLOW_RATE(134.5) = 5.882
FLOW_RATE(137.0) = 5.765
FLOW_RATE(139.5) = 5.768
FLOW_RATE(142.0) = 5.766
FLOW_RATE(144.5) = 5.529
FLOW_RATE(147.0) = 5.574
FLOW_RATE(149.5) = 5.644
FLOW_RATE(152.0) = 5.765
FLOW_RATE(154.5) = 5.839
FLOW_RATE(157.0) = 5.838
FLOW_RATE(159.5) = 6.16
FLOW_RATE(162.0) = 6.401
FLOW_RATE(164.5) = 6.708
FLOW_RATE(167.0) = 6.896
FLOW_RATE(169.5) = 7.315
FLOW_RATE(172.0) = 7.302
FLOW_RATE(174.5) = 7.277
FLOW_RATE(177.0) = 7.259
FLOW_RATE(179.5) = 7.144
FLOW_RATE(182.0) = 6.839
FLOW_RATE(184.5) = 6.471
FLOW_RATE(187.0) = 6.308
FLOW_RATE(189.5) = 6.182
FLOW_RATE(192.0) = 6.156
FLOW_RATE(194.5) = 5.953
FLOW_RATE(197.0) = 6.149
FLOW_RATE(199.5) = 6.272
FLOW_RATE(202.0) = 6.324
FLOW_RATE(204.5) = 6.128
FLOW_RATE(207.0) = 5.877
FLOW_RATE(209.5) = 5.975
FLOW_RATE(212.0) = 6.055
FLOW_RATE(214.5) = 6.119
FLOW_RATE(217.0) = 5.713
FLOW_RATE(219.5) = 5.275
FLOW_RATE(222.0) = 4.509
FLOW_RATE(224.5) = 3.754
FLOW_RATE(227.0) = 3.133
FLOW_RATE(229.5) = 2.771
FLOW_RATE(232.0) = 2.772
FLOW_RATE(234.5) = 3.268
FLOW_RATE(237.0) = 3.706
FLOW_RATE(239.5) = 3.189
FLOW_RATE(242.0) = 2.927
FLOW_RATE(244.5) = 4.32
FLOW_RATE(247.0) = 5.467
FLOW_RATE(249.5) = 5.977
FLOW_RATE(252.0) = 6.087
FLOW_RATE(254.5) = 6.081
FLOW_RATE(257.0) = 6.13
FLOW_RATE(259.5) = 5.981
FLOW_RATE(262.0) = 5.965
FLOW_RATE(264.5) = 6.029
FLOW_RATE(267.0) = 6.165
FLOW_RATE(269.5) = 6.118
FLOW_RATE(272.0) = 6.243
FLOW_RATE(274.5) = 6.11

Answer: -3.3 kPa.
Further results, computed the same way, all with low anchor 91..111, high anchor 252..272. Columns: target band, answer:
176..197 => -1.44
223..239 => 7.45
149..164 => 0.25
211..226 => 2.21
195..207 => -0.15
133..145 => 0.67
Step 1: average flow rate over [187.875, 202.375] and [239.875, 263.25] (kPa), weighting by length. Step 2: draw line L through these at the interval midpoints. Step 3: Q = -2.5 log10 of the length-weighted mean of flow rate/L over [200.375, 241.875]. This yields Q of 0.25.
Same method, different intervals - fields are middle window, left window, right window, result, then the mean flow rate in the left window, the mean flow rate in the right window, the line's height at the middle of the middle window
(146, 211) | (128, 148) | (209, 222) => -0.12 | 5.74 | 5.69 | 5.72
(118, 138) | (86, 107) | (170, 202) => 0.08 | 6.08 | 6.61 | 6.27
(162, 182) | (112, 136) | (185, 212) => -0.17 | 5.84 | 6.14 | 6.03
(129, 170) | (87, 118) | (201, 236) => -0.09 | 6.03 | 4.82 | 5.54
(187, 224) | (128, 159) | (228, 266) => -0.15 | 5.76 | 4.71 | 5.13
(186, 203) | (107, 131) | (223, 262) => -0.23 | 5.88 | 4.42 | 4.99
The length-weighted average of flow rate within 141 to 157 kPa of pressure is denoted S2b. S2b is 5.7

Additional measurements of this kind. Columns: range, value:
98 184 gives 6.18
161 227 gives 6.19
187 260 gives 5.12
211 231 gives 4.63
